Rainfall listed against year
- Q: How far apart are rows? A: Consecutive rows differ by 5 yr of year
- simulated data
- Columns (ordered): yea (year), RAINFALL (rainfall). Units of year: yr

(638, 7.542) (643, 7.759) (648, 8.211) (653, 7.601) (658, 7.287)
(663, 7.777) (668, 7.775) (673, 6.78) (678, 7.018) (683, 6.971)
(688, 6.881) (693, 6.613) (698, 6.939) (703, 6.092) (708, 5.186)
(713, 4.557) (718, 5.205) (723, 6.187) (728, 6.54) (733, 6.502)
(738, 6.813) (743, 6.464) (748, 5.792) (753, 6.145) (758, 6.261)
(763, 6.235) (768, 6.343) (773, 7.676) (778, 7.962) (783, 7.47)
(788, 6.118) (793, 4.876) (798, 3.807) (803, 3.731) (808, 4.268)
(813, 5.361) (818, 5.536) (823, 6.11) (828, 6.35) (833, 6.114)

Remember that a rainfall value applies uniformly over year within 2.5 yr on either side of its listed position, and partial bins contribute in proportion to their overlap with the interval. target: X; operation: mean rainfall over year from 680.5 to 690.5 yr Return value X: 6.93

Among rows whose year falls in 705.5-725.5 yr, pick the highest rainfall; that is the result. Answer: 6.187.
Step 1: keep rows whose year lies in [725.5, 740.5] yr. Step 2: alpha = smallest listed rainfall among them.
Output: 6.502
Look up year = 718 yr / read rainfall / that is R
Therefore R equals 5.205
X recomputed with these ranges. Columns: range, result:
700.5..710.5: 5.64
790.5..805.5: 4.14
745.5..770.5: 6.16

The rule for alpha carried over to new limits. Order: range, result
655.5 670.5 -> 7.287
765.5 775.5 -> 6.343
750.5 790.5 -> 6.118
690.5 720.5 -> 4.557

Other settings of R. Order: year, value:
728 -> 6.54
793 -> 4.876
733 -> 6.502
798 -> 3.807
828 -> 6.35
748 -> 5.792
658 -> 7.287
